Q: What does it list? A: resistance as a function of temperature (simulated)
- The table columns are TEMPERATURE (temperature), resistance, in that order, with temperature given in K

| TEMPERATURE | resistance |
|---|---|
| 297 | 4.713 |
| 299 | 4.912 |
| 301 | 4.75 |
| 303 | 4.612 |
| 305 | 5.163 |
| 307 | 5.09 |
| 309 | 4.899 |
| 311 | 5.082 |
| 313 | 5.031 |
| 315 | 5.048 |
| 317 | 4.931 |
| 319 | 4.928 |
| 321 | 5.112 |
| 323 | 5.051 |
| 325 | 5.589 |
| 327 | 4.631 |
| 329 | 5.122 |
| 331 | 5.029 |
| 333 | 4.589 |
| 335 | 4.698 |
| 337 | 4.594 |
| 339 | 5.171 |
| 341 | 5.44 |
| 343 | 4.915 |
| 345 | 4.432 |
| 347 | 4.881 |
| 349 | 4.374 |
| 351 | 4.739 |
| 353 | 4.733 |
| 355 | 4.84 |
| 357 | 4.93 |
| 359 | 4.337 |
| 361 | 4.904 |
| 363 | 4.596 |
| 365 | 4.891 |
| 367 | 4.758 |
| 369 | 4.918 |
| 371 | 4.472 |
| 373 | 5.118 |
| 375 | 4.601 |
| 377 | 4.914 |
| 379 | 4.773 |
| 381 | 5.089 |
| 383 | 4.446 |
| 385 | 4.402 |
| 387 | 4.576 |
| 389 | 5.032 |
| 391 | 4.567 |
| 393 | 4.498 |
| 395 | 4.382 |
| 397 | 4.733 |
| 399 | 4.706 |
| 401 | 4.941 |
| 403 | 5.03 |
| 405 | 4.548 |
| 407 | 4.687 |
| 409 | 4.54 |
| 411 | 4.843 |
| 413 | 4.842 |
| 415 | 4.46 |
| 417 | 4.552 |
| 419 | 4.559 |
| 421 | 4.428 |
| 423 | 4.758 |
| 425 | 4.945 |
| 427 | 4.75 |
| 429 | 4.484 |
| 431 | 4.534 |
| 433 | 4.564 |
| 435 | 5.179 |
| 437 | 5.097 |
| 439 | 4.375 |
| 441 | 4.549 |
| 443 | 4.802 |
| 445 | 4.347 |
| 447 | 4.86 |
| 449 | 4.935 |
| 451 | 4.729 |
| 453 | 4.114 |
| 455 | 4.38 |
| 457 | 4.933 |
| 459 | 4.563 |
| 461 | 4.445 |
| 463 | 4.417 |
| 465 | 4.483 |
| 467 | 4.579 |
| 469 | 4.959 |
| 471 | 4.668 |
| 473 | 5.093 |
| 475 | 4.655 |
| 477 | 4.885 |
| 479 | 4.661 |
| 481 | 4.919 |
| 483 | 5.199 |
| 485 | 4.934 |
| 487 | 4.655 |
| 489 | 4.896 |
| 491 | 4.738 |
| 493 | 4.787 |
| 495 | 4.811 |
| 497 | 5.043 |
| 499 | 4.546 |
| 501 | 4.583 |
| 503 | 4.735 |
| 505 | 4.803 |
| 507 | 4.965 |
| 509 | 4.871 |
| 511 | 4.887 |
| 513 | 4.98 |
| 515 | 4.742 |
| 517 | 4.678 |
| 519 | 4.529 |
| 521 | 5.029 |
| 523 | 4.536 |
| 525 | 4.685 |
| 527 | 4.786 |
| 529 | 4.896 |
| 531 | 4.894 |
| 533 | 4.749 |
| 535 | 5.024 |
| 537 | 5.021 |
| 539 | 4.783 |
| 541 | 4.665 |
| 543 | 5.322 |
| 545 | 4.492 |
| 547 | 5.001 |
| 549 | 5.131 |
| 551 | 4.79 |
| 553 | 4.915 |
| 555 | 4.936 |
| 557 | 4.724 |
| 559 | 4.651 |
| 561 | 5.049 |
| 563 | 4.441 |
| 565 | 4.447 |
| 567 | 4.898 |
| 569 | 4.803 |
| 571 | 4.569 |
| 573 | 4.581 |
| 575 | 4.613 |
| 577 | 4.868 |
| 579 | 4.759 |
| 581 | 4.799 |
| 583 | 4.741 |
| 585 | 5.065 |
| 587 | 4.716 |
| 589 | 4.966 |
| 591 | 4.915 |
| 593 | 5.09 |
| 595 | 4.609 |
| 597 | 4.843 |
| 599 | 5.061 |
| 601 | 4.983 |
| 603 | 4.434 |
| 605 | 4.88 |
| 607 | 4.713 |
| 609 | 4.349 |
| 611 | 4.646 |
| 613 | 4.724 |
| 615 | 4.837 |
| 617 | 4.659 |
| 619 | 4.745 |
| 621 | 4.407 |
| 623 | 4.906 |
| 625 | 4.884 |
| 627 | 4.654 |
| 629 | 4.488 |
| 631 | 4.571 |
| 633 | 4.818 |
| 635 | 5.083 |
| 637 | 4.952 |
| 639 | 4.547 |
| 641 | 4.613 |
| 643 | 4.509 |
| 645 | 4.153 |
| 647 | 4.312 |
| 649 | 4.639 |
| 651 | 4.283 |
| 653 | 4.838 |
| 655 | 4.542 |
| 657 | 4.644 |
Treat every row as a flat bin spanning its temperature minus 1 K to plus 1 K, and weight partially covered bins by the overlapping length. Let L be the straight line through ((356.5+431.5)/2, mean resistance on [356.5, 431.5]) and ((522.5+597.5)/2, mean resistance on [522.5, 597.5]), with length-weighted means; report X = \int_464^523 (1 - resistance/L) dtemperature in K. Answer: -0.4 K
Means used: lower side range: 4.7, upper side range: 4.81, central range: 4.8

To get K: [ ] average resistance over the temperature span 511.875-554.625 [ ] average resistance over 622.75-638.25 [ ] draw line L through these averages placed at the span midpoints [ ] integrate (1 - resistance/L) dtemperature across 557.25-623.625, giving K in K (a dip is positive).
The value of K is 0.8 K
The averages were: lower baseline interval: 4.84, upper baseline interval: 4.79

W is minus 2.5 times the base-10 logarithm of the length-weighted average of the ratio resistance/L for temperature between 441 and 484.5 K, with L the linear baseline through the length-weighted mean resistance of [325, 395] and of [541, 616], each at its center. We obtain 0.02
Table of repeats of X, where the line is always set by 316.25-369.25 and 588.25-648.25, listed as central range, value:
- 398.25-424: 0.72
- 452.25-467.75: 0.97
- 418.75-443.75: 0.58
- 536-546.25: -0.24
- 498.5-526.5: 0.04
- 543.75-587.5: -0.35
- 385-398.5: 0.59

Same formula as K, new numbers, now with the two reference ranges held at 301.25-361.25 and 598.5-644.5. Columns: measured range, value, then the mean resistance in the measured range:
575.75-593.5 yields -0.5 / 4.87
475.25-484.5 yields -0.2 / 4.9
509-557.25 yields -0.8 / 4.84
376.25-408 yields 1.0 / 4.71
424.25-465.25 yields 1.5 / 4.64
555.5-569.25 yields 0.1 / 4.72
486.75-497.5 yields -0.1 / 4.82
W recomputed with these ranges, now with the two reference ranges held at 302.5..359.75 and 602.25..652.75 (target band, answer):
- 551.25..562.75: -0.028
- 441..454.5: 0.042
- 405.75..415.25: 0.032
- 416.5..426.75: 0.037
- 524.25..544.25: -0.036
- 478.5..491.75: -0.023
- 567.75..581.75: -0.007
